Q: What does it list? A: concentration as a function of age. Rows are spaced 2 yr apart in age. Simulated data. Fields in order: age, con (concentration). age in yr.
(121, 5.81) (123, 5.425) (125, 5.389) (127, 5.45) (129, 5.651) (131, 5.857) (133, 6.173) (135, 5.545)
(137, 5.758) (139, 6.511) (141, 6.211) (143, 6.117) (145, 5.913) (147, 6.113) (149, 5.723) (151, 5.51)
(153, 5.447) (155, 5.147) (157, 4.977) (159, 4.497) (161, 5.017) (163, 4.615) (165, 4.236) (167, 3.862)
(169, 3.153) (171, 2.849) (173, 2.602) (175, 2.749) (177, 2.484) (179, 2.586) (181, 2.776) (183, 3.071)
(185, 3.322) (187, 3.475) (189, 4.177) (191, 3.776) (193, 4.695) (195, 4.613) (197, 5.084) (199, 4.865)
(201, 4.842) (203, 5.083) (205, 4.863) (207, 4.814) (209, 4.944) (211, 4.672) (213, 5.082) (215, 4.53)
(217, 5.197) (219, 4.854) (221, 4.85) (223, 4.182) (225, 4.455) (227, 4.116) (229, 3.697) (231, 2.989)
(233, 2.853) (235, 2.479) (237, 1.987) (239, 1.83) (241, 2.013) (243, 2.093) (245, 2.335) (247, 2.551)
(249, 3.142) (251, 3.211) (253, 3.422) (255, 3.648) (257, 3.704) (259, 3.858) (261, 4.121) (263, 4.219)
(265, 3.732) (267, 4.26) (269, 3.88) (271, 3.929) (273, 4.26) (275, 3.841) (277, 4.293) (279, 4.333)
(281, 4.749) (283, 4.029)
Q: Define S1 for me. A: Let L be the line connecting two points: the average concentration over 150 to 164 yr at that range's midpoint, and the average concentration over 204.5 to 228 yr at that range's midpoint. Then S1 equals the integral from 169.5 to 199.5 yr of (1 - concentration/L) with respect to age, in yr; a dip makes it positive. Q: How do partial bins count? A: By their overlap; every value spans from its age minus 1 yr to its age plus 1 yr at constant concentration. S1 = 8.36 yr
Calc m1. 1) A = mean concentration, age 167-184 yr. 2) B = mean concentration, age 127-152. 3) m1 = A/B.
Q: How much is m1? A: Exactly 0.5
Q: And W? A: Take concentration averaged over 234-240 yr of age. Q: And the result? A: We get 2.1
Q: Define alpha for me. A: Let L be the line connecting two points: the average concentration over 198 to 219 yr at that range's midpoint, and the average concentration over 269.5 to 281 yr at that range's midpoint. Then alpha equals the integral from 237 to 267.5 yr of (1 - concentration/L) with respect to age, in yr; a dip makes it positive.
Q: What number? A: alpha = 8.6 yr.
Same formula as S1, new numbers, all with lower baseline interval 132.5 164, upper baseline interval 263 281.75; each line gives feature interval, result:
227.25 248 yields 9.2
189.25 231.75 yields 2.4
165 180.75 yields 6.9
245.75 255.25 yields 2.7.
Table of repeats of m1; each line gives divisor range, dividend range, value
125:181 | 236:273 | 0.67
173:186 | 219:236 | 1.34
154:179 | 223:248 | 0.75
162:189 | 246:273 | 1.14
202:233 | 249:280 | 0.86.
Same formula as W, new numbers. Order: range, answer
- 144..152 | 5.81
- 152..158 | 5.19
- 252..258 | 3.59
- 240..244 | 2.05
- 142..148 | 6.05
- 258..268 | 4.04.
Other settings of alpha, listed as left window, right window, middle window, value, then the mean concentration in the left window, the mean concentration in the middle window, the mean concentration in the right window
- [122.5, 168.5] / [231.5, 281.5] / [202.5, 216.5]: -2.1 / 5.42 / 4.86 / 3.37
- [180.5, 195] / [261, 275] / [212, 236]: -1.6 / 3.71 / 4.11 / 4.04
